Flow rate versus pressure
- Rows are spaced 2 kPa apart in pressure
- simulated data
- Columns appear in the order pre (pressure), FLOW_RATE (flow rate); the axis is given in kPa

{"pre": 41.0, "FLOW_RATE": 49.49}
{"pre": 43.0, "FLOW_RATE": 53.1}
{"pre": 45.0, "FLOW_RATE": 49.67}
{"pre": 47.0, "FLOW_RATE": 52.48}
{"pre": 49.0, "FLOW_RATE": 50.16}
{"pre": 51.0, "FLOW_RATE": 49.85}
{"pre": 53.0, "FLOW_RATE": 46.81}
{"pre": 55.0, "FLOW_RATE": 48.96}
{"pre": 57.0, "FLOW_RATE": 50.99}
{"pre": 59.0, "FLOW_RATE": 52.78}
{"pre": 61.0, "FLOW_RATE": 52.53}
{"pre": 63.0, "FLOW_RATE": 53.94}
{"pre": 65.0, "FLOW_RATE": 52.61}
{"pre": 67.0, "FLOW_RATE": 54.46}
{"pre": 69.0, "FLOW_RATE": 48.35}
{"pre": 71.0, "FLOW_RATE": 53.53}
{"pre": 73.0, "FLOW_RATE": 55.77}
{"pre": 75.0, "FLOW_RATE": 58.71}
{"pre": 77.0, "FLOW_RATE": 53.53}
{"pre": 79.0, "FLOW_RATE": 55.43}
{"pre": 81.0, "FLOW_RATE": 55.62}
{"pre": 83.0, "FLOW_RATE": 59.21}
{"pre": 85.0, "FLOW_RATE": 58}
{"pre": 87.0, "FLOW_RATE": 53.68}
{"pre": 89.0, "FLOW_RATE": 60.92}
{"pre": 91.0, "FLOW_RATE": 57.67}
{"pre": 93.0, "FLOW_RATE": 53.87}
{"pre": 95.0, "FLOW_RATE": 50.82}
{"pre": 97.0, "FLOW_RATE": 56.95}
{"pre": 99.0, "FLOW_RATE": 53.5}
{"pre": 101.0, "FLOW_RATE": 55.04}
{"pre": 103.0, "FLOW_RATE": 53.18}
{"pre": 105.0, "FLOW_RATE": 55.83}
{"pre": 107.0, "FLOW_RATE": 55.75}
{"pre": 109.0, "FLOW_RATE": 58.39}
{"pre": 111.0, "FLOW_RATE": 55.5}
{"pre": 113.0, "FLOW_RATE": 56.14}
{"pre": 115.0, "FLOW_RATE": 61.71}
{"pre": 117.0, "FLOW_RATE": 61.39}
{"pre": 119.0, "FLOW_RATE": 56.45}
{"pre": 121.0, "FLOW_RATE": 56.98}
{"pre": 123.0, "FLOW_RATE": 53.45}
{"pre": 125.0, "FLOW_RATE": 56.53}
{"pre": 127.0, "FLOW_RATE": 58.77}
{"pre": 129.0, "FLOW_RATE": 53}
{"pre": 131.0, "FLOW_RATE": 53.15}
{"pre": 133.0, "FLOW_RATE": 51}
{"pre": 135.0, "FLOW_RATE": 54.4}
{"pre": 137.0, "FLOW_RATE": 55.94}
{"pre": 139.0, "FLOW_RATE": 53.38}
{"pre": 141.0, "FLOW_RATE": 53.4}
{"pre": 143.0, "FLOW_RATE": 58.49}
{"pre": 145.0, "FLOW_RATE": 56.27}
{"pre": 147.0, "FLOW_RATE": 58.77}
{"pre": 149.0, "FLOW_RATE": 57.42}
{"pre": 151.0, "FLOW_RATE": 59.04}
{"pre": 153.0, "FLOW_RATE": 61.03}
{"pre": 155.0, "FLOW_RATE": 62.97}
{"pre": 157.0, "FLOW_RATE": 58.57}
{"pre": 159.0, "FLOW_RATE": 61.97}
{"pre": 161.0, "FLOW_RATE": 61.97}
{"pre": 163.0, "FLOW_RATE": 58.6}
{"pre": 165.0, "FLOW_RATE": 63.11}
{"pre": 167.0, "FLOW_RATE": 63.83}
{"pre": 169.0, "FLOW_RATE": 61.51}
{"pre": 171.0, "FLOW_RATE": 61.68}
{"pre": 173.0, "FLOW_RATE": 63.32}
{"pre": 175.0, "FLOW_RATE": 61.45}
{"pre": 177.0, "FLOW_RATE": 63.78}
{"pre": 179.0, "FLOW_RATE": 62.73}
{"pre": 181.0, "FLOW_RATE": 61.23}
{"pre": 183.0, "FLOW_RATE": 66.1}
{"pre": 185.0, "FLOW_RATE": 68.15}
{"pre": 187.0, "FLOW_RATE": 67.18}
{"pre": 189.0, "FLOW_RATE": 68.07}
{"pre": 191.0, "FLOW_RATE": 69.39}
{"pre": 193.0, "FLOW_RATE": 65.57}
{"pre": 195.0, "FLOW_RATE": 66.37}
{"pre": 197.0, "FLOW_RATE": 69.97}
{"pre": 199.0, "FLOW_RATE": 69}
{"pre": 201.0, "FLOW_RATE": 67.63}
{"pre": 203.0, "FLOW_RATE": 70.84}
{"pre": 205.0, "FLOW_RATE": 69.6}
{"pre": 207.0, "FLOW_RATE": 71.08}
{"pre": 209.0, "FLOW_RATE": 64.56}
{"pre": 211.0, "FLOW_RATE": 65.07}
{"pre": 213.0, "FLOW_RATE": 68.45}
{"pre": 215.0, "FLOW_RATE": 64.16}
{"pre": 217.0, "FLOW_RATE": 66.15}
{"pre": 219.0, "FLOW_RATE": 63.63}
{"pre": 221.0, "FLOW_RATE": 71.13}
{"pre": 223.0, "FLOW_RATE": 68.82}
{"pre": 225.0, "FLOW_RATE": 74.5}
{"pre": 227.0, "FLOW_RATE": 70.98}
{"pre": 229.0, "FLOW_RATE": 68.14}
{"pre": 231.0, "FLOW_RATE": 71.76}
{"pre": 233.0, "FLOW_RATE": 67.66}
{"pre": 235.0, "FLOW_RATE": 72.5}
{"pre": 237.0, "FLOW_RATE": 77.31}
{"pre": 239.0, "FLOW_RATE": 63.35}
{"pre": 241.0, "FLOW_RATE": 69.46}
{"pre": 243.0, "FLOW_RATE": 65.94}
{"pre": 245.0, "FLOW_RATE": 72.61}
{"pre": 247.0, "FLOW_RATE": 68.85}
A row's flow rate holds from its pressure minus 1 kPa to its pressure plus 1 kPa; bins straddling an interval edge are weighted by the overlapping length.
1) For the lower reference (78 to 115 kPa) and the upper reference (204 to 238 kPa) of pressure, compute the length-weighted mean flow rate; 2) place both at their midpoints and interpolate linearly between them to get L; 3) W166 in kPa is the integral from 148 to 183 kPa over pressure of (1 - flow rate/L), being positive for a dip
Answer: 1.0 kPa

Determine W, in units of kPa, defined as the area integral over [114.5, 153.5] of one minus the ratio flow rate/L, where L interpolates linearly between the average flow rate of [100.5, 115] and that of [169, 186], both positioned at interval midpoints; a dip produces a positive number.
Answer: 1.6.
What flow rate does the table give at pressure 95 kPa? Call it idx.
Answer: 50.82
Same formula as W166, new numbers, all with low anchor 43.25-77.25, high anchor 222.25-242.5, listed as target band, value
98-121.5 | 0.28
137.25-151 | 1.02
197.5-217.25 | -0.03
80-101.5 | -0.26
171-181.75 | 0.32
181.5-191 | -0.26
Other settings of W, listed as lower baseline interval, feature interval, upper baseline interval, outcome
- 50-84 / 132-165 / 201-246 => 1.9 kPa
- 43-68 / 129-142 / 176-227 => 1.4 kPa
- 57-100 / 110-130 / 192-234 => 0.7 kPa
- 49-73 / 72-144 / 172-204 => 1.2 kPa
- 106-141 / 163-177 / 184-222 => 0.1 kPa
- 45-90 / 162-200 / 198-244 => 0.0 kPa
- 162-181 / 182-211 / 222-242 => -1.1 kPa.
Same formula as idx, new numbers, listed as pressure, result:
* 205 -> 69.6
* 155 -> 62.97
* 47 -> 52.48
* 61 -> 52.53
